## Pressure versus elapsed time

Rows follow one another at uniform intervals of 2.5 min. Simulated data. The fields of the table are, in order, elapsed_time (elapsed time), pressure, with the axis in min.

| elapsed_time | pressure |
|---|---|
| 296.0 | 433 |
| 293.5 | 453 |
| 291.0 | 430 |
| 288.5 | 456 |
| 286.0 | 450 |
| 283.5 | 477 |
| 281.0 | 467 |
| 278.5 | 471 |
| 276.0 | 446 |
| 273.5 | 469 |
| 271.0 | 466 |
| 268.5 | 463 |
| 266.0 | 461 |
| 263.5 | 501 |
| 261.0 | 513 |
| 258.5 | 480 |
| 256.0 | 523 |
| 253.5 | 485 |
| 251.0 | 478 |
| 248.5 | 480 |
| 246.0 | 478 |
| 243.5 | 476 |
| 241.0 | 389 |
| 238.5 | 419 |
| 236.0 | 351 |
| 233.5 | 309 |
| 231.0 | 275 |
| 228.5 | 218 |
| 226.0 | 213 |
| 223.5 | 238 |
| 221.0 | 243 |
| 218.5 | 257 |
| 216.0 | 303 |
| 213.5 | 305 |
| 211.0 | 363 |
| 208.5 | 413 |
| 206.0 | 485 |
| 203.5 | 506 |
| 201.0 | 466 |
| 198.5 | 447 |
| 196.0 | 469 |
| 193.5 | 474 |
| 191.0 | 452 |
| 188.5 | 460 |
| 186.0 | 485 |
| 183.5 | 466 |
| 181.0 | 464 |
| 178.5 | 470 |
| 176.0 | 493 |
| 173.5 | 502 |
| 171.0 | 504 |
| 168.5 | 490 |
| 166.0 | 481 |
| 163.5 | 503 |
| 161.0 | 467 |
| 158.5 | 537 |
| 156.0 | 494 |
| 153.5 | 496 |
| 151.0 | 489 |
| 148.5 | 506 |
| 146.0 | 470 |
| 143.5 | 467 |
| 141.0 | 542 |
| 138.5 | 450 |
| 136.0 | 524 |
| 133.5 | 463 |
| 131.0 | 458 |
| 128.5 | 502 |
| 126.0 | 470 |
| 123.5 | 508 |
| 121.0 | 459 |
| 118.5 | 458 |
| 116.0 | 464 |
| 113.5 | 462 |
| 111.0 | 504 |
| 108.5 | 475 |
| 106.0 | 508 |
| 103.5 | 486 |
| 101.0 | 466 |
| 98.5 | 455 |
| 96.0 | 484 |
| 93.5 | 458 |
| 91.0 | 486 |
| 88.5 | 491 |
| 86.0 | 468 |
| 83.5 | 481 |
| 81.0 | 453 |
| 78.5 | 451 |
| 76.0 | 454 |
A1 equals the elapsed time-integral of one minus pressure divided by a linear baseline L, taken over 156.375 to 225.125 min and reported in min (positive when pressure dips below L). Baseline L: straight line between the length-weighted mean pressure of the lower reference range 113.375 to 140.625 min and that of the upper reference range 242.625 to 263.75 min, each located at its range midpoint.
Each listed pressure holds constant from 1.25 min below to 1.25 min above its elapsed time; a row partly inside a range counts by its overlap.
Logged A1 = 6.95 min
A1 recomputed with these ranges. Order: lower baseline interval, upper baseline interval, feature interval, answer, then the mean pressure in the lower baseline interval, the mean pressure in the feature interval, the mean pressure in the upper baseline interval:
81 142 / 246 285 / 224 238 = 5.84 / 479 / 279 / 478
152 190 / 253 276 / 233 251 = 2.24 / 487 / 423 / 482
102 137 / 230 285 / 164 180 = -0.72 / 481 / 490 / 450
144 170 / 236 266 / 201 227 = 7.53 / 493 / 340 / 469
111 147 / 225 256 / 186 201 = -1.28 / 479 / 463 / 388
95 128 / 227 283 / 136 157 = -1.07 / 477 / 491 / 437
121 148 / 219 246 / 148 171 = -2.79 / 485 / 496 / 319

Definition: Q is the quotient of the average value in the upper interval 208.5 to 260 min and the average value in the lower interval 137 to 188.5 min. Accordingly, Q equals 0.75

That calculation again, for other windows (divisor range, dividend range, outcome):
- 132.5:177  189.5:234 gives 0.73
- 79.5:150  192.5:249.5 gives 0.78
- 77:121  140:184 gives 1.04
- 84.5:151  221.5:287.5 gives 0.88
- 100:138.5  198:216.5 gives 0.86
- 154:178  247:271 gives 0.98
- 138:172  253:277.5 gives 0.97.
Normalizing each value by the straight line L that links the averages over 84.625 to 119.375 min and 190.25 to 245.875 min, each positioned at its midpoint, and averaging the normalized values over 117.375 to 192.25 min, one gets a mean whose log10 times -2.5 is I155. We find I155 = -0.14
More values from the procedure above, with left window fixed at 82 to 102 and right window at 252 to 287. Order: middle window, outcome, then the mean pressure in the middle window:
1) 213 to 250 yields 0.39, 332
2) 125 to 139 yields -0.01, 479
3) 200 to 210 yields 0.02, 465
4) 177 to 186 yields 0.01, 470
